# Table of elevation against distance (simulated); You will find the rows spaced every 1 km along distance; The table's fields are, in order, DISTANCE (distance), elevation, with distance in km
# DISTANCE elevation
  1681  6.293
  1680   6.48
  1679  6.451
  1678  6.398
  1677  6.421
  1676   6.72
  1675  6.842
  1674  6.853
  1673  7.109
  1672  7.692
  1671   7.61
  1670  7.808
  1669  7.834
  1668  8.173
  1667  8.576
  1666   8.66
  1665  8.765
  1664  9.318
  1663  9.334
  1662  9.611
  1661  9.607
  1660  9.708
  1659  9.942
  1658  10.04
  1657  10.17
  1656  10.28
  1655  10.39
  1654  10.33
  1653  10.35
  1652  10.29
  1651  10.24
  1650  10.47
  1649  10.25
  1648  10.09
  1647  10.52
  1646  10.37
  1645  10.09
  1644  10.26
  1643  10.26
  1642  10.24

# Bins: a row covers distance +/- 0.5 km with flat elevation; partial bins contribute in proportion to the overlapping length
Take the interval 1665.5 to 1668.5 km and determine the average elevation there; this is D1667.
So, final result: 8.47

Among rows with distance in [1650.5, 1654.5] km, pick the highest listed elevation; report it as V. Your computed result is 10.35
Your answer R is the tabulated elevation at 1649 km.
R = 10.25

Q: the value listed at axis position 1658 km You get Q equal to 10.04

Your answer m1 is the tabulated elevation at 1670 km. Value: 7.808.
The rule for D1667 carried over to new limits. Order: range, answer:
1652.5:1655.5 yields 10.4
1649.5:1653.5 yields 10.3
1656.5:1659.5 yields 10.1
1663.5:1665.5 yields 9.04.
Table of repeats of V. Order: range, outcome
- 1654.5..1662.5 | 10.39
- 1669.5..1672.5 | 7.808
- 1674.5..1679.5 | 6.842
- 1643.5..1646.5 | 10.37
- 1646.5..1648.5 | 10.52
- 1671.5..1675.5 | 7.692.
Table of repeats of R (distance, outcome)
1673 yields 7.109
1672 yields 7.692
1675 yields 6.842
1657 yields 10.17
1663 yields 9.334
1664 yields 9.318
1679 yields 6.451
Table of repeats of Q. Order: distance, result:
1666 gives 8.66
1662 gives 9.611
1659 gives 9.942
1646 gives 10.37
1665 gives 8.765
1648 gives 10.09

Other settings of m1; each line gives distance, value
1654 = 10.33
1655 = 10.39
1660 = 9.708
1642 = 10.24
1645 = 10.09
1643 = 10.26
